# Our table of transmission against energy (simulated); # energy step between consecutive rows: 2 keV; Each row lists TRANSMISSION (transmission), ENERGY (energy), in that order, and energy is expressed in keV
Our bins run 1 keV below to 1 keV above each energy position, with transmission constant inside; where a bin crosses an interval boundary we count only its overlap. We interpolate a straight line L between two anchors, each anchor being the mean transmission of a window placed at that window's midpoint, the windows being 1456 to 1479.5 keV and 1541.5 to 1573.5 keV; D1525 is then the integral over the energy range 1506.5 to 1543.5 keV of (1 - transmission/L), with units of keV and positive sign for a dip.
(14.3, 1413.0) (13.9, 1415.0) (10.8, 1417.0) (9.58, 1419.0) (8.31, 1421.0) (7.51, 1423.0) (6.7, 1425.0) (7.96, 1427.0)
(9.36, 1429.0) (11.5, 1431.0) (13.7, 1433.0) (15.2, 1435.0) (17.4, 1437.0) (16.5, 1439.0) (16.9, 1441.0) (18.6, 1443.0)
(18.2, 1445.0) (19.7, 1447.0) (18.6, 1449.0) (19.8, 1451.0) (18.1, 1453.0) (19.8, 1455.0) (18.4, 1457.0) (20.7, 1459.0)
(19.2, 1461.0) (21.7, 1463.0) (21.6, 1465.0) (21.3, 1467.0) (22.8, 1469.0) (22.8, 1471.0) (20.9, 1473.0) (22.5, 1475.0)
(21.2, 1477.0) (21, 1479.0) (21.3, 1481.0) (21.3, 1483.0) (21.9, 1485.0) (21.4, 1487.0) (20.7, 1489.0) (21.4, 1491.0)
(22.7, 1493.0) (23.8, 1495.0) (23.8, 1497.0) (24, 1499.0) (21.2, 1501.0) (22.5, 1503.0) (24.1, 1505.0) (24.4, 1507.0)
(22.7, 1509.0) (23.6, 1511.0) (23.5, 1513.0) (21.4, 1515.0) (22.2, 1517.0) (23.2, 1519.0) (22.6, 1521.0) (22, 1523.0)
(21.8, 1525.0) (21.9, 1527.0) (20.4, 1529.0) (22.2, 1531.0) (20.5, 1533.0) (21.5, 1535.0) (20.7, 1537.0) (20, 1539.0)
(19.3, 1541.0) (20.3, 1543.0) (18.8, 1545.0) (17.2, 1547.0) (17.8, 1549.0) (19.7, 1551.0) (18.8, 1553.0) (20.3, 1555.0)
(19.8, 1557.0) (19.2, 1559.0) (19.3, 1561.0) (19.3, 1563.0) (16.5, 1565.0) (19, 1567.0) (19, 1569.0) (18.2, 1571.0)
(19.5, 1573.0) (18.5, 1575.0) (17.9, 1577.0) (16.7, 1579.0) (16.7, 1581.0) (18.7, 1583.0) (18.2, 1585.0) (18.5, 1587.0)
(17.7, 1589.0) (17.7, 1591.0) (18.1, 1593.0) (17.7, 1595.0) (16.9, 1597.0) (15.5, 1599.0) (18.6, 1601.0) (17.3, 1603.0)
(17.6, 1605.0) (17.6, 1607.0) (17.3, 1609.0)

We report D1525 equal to -3.8 keV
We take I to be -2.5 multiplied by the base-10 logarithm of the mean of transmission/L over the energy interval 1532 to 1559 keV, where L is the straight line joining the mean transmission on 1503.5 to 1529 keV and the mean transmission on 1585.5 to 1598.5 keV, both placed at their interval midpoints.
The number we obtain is 0.06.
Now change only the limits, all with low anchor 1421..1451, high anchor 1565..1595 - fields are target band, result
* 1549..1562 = -0.116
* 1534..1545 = -0.190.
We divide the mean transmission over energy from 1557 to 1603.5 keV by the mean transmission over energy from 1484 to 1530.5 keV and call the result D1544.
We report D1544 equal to 0.8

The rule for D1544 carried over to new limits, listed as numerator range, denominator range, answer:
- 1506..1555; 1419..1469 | 1.31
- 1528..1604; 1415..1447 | 1.46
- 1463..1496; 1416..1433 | 2.36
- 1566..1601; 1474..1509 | 0.80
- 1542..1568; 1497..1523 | 0.82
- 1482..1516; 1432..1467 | 1.22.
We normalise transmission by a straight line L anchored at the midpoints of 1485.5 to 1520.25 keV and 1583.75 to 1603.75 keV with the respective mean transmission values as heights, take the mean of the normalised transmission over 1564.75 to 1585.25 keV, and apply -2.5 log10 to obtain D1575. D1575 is 0.03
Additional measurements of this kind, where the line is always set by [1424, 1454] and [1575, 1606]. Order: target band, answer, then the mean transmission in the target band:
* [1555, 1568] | -0.11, 19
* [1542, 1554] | -0.11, 18.8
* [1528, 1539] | -0.25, 21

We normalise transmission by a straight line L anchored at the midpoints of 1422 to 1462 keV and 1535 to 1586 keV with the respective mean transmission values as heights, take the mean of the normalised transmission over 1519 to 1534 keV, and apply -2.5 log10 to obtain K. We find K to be -0.21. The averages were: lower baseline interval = 15.7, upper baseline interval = 18.8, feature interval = 21.7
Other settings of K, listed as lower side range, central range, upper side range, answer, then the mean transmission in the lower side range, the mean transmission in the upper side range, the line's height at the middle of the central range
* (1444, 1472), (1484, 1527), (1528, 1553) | -0.13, 20.2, 19.8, 20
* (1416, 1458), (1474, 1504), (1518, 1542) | -0.20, 14.4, 21.3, 18.3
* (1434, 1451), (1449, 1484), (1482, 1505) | -0.05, 17.8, 22.3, 19.9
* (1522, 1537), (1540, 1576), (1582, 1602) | 0.05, 21.4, 17.8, 19.8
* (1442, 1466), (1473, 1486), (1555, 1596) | -0.12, 19.5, 18.4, 19.3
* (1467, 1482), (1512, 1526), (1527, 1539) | -0.06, 21.8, 21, 21.2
